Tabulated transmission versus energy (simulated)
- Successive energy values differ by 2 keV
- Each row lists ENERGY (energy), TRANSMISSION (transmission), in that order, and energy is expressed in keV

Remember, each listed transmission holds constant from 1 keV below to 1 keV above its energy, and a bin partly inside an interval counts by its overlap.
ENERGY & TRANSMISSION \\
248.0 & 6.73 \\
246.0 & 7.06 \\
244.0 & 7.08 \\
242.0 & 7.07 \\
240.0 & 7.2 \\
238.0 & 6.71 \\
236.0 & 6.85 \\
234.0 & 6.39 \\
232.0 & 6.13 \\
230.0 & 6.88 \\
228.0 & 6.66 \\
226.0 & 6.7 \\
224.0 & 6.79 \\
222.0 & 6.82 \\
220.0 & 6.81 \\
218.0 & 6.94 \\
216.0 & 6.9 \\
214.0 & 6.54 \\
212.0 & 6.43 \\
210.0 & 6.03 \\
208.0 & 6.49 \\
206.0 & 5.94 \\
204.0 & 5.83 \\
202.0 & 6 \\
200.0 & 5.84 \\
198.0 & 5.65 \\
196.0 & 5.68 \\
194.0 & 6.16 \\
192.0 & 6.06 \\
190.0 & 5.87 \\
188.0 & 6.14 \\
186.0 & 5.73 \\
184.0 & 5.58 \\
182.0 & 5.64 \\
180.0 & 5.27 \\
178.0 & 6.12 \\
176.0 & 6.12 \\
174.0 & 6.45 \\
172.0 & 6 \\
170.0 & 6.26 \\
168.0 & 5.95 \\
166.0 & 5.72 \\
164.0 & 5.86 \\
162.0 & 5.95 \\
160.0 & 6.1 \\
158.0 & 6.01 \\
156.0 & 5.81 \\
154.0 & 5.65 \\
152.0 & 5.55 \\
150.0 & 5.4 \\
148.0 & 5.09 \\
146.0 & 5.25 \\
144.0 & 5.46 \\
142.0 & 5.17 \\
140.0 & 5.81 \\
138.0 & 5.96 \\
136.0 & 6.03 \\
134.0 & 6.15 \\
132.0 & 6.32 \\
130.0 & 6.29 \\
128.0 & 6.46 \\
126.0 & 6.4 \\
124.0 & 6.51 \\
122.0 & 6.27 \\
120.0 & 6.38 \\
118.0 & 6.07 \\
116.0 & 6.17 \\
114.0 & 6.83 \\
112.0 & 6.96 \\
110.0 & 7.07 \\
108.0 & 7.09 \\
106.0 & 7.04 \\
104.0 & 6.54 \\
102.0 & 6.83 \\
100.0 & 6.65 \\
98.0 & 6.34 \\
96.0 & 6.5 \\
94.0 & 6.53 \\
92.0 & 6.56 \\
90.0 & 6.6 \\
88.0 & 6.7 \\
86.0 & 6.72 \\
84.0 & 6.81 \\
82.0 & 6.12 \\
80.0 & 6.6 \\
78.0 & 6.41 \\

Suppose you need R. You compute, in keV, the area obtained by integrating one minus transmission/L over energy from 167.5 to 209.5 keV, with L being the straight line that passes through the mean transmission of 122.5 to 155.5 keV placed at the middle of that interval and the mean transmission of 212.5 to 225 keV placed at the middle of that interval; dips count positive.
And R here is 3.2 keV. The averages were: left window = 5.85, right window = 6.79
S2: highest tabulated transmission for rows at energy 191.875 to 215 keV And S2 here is 6.54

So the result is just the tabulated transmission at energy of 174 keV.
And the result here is 6.45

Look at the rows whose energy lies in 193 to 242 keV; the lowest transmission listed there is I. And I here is 5.65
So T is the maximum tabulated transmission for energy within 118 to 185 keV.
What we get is 6.51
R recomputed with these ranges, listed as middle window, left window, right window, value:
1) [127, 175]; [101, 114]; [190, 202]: 4.1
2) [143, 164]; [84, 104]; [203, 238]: 3.0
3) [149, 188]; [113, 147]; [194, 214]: 1.3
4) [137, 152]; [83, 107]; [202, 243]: 2.7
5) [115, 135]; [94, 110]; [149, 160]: -0.1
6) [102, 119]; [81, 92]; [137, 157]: -1.6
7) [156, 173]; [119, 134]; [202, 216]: 0.9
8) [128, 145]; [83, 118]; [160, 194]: 1.1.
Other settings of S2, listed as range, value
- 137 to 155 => 5.96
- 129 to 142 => 6.32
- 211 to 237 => 6.94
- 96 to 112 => 7.09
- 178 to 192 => 6.14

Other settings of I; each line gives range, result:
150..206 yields 5.27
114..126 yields 6.07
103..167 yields 5.09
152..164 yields 5.55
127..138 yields 5.96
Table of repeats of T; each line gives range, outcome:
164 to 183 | 6.45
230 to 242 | 7.2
